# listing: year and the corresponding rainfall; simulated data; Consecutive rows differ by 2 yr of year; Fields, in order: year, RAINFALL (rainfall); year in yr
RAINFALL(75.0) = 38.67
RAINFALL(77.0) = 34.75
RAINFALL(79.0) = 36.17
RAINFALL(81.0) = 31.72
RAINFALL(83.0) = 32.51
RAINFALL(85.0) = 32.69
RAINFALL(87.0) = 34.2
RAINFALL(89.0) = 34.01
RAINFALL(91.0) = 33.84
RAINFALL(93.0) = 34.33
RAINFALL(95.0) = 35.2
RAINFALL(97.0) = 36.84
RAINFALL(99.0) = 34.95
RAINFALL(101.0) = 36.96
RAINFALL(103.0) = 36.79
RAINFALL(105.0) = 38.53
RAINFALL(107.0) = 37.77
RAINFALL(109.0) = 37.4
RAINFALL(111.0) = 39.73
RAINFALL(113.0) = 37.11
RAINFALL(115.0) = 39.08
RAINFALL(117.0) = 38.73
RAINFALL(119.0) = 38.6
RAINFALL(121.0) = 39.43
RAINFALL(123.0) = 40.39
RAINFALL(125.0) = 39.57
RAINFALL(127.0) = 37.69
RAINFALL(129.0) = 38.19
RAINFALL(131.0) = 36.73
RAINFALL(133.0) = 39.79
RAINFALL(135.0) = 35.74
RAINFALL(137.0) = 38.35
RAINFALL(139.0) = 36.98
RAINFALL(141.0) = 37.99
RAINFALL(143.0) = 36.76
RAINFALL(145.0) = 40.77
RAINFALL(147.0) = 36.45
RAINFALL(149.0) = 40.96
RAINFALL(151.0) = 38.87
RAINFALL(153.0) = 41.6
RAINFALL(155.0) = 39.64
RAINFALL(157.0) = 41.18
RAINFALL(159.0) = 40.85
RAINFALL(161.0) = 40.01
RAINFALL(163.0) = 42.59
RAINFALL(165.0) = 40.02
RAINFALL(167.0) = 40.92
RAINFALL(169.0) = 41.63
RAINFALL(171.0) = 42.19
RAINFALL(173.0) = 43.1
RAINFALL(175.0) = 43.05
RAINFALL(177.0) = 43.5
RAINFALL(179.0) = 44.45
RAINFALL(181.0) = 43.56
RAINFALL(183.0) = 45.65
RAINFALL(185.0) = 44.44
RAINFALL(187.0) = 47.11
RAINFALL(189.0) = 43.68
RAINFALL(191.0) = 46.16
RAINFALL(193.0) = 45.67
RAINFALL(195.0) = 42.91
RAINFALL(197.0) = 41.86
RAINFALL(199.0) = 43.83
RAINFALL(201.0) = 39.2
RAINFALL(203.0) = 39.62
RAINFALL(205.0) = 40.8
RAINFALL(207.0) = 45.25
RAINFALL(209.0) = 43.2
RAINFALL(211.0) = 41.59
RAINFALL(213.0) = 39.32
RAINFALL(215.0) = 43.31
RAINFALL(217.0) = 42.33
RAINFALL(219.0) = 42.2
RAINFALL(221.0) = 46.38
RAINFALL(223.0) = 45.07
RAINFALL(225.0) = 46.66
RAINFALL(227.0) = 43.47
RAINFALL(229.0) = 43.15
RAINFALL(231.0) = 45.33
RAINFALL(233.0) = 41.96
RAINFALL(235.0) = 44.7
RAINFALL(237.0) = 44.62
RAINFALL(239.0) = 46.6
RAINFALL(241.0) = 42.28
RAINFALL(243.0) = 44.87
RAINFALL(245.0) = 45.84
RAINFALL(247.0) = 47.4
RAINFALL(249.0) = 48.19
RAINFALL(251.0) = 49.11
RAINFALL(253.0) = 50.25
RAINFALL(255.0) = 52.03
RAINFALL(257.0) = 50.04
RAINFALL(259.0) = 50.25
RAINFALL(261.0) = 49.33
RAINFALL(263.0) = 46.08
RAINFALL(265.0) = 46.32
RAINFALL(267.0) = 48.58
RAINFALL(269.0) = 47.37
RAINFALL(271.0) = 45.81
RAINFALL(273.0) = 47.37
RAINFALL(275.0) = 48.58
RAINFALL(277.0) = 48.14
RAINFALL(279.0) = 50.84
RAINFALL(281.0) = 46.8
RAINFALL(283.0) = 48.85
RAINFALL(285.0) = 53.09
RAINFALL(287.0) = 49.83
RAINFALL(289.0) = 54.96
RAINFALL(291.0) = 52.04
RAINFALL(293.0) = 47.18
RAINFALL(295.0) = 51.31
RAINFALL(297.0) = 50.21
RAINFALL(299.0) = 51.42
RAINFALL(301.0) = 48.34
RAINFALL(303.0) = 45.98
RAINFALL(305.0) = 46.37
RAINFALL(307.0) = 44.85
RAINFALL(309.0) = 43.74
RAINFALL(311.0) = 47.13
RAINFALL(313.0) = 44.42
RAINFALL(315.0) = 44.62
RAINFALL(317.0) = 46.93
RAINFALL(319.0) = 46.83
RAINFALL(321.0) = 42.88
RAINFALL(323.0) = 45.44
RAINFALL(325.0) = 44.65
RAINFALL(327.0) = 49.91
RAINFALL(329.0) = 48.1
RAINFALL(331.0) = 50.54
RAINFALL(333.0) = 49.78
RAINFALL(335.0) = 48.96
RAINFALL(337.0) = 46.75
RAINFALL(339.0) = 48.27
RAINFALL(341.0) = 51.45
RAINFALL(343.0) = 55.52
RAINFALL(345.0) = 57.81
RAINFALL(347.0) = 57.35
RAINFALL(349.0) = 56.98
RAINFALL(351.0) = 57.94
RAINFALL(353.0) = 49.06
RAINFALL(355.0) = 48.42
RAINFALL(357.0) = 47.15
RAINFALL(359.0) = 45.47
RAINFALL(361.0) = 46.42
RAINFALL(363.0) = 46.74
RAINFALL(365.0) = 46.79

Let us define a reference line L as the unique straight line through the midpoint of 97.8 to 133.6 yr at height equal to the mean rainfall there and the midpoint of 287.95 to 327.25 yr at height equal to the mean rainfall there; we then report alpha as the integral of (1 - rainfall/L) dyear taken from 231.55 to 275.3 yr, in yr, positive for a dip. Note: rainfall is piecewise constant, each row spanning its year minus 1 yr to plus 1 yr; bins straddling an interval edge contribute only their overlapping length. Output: -2.25 yr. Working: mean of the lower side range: 38.2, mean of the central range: 47.1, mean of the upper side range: 47.4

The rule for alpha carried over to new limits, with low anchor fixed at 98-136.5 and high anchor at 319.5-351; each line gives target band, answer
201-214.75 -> 0.5 yr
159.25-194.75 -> -1.6 yr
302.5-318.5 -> 1.2 yr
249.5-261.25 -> -1.1 yr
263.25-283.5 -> -0.4 yr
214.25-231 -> 0.0 yr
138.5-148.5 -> 0.4 yr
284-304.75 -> -0.9 yr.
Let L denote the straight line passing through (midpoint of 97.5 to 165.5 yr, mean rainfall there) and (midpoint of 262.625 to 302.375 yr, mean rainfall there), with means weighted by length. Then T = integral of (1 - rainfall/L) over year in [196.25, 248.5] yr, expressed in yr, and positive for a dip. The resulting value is 1.7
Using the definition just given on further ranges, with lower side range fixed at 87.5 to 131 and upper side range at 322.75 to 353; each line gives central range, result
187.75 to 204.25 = -0.10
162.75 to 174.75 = -0.23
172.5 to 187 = -0.89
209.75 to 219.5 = 0.45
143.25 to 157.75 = 0.05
